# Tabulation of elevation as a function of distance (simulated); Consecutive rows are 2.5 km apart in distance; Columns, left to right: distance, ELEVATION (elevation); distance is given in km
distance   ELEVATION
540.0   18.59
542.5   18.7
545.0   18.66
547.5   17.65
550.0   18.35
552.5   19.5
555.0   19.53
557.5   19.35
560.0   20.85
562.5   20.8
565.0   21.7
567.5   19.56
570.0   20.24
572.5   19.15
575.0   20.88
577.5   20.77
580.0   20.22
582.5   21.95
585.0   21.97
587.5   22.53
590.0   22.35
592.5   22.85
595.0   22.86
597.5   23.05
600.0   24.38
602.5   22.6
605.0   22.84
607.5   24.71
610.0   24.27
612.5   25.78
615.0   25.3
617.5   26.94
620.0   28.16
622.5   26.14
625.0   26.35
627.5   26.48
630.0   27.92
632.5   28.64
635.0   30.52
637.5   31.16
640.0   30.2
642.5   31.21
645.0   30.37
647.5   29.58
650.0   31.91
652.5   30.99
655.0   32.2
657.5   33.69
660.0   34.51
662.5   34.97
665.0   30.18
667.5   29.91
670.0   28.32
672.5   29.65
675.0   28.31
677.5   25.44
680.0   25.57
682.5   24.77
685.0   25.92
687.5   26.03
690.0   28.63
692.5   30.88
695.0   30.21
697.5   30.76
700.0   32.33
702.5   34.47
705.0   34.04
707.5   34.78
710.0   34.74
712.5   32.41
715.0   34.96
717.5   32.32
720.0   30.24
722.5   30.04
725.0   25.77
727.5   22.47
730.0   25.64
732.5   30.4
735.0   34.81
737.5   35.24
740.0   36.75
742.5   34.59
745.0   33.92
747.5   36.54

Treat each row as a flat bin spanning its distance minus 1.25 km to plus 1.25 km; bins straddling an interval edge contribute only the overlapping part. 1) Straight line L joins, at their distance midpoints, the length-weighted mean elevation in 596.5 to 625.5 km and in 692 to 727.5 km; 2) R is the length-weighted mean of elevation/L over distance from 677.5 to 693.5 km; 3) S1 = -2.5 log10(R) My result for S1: 0.13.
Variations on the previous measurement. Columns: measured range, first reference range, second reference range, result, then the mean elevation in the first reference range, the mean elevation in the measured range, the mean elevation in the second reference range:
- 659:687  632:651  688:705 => 0.08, 30.5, 28.7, 31.2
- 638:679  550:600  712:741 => -0.16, 21.1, 30.7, 30.8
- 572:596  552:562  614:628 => 0.05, 19.9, 21.6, 26.6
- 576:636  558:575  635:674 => 0.03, 20.4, 24.5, 31.2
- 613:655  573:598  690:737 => -0.14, 21.8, 28.9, 31.2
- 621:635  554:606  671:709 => -0.10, 21.5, 27.4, 29.5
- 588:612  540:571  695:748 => -0.02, 19.5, 23.4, 32.1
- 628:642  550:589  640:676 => -0.05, 20.5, 29.6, 31.1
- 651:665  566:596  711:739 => -0.25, 21.3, 33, 30.5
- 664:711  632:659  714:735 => 0.01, 31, 29.7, 29.3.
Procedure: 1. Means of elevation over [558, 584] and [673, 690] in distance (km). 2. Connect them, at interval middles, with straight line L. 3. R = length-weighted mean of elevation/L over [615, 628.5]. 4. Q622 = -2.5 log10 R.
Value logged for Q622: -0.15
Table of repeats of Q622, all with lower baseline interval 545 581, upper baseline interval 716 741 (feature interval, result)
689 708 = -0.13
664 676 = -0.10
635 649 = -0.22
